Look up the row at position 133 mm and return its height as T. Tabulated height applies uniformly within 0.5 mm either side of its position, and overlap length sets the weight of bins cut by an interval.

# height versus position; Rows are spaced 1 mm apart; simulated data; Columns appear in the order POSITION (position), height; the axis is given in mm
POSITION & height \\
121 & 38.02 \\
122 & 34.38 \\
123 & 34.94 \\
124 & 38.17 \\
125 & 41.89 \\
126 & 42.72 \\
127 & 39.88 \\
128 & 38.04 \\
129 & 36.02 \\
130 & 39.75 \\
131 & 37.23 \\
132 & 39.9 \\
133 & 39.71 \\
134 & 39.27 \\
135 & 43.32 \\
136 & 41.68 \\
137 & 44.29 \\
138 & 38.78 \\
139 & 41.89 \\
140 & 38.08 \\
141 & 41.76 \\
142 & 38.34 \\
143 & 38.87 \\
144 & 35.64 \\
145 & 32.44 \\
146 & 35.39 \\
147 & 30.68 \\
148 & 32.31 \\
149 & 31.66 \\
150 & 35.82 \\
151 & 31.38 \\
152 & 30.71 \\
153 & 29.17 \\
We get 39.71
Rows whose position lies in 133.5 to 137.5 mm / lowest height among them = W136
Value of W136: 39.27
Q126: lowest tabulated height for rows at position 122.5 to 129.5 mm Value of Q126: 34.94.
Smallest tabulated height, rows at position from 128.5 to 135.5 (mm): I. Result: 36.02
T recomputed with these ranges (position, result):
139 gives 41.89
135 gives 43.32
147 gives 30.68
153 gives 29.17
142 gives 38.34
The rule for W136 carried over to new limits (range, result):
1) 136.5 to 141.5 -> 38.08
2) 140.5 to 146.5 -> 32.44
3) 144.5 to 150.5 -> 30.68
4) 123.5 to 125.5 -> 38.17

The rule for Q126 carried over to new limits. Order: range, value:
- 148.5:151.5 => 31.38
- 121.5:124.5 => 34.38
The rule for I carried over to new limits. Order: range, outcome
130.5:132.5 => 37.23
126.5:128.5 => 38.04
